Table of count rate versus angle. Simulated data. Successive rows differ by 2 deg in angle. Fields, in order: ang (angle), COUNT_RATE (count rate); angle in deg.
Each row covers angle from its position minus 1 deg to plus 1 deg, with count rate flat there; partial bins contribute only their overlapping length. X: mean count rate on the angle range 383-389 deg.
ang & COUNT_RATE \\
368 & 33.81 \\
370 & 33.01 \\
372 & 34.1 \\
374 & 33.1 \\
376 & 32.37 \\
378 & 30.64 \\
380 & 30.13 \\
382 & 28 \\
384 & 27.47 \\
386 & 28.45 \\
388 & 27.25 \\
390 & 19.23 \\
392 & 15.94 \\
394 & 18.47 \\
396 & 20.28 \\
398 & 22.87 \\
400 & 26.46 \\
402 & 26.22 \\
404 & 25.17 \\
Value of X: 27.7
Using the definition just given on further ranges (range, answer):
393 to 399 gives 20.5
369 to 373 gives 33.6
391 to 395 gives 17.2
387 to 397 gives 20.2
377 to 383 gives 29.6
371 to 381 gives 32.1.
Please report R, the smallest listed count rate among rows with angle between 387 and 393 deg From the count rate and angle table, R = 15.94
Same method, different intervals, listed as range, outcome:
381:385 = 27.47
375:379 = 30.64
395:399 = 20.28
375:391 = 19.23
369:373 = 33.01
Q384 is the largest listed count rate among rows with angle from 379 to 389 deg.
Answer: 30.13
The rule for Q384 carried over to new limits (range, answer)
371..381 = 34.1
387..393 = 27.25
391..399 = 22.87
